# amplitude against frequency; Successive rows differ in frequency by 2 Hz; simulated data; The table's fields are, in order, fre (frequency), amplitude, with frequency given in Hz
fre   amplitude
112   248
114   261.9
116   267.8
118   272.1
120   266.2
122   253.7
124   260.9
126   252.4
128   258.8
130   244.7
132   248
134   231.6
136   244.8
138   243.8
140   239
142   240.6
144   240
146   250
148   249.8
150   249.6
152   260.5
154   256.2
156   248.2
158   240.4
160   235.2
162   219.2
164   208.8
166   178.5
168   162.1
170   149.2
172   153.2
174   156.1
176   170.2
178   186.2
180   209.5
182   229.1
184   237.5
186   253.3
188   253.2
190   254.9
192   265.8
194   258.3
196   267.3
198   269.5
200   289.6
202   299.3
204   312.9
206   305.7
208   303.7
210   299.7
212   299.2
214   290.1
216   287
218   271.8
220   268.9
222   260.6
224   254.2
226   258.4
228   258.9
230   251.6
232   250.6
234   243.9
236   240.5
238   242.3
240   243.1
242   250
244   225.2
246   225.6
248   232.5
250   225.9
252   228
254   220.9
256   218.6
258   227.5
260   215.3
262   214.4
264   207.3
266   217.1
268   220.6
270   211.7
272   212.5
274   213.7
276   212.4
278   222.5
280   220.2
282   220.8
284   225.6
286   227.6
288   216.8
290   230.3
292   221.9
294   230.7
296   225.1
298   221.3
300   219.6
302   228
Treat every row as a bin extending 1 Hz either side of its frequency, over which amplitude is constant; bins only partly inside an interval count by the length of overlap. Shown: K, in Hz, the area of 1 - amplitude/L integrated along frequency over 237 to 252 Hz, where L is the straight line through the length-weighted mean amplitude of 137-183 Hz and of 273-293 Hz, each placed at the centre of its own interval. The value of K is -1.0 Hz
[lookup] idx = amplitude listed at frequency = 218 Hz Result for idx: 271.8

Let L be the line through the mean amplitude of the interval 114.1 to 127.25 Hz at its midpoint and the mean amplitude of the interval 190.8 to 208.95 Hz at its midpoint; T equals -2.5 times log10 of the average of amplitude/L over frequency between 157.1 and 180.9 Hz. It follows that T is 0.41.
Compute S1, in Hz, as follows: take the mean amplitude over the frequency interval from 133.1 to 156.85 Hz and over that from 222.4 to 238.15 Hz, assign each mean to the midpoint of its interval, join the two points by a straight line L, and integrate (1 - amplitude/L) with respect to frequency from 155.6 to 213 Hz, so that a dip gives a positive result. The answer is 2.3 Hz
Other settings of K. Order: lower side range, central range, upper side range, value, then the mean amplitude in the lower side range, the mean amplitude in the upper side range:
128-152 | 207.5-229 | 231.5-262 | -3.8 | 245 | 232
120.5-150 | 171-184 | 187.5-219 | 3.9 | 247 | 283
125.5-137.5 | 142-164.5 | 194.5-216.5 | 1.5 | 246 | 292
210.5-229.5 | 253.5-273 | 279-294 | 2.0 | 272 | 224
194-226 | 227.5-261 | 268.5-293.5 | 2.4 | 284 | 220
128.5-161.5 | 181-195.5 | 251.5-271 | -1.0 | 245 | 218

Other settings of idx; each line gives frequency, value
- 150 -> 249.6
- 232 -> 250.6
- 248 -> 232.5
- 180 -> 209.5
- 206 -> 305.7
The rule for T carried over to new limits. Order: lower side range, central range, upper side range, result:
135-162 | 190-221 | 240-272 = -0.22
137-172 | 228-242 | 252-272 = -0.13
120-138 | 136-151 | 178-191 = 0.01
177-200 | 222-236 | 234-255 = -0.07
